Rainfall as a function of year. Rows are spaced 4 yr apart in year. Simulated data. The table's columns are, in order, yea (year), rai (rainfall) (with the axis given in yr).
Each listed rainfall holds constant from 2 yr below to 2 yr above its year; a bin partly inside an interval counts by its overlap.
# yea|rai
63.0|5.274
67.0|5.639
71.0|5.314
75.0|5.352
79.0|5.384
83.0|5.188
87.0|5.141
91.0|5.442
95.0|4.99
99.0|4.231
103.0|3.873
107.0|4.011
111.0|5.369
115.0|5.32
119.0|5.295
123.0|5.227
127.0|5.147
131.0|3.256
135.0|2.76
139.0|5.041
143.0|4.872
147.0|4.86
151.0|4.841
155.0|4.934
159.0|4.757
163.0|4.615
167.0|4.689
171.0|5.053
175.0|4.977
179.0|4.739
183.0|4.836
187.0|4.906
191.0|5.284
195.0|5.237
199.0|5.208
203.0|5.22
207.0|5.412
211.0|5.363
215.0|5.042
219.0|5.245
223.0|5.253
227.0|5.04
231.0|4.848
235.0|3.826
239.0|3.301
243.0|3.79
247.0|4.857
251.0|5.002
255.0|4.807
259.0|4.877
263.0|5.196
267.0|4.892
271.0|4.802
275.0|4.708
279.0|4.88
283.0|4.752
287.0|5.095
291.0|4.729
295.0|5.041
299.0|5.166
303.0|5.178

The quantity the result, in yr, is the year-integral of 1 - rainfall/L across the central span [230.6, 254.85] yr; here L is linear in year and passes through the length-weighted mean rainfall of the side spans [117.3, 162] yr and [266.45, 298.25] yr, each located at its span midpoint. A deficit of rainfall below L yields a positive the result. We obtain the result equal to 2.7 yr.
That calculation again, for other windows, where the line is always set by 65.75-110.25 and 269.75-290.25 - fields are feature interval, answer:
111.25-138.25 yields 1.9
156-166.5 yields 0.4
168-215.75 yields -2.0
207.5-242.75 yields 1.1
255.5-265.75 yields -0.3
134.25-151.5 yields 1.3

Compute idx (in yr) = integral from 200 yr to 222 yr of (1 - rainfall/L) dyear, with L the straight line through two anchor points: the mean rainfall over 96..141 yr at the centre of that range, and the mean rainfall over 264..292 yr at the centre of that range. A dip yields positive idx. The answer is -2.5 yr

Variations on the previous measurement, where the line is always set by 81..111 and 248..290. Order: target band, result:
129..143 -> 2.7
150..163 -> 0.0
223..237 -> 0.6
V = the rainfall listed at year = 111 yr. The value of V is 5.369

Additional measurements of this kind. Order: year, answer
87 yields 5.141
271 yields 4.802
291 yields 4.729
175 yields 4.977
